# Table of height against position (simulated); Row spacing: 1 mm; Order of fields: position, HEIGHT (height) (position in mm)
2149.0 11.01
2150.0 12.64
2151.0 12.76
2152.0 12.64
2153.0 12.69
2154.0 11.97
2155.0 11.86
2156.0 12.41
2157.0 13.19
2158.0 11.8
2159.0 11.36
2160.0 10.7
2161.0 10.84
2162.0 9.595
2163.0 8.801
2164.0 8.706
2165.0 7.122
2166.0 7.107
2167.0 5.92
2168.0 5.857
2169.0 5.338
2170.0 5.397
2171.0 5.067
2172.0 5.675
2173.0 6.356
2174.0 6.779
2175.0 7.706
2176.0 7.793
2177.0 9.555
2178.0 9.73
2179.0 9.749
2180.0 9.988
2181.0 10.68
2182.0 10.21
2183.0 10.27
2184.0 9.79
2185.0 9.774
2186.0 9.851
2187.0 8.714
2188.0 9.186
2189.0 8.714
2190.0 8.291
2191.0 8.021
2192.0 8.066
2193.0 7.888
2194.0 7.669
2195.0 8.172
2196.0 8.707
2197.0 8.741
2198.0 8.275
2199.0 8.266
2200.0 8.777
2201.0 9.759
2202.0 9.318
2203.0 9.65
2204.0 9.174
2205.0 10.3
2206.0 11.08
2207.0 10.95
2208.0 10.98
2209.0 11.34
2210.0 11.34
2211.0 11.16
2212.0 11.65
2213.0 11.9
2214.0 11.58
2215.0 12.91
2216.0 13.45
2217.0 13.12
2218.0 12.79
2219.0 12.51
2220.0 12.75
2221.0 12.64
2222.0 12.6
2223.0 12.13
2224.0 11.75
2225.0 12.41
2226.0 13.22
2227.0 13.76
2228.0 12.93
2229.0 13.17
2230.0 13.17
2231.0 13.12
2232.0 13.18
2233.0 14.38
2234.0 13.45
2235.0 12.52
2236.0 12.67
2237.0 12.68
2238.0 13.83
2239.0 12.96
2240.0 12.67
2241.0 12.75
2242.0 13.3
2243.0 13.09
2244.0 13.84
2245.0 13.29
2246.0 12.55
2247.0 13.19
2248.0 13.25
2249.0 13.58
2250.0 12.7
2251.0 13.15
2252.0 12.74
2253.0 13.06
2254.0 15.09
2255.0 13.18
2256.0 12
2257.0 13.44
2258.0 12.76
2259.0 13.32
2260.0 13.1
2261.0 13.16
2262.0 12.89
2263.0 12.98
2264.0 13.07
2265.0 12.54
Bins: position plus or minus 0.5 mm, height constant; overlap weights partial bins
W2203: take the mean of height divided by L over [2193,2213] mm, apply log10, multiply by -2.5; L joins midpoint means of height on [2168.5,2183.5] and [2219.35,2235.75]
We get 0.09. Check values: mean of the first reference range 8.02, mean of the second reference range 12.9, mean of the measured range 9.76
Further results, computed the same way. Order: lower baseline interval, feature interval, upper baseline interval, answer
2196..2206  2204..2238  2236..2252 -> -0.13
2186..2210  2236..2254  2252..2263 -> -0.07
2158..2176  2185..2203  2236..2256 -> 0.10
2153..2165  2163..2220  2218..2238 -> 0.28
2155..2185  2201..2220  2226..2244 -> 0.02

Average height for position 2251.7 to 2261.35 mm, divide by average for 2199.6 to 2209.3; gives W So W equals 1.3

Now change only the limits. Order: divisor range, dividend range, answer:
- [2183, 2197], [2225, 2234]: 1.52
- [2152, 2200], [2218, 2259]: 1.46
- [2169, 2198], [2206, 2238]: 1.49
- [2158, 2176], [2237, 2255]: 1.72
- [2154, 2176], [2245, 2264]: 1.54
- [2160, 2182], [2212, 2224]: 1.58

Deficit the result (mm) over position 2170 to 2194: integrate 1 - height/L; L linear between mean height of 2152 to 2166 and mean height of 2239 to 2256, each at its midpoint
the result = 6.1 mm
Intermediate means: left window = 10.8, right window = 13.2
